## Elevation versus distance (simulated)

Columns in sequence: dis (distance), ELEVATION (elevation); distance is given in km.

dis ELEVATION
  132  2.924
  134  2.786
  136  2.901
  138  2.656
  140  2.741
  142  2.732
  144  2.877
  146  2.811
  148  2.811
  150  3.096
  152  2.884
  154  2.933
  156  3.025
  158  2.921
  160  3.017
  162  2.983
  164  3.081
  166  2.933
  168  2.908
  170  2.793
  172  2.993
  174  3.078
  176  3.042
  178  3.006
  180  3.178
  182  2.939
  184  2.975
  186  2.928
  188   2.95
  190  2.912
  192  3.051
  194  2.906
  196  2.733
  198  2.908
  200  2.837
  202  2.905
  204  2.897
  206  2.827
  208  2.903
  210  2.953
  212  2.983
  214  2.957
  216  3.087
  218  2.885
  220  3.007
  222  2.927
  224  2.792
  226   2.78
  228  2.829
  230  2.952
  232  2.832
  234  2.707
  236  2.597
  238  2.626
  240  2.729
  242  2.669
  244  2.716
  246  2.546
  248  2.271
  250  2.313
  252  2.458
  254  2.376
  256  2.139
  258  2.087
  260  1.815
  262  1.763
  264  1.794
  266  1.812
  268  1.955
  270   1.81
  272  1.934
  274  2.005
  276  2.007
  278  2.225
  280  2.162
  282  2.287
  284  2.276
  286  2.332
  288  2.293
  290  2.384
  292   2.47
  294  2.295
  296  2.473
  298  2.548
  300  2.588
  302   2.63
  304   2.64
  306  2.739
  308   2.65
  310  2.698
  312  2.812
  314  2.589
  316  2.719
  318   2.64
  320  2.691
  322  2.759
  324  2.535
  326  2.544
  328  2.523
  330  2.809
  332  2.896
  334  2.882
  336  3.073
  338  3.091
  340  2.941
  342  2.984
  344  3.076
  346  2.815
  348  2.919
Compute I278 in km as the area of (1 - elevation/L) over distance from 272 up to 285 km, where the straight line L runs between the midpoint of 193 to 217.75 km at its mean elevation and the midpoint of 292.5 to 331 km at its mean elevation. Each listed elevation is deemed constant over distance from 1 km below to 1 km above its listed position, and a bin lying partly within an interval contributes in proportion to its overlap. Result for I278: 2.7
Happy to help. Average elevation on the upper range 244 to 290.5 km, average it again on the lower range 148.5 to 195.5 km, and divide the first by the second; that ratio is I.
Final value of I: 0.7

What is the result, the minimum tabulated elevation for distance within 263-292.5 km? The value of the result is 1.794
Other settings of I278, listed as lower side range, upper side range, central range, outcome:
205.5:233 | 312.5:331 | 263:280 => 5.03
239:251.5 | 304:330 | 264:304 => 5.71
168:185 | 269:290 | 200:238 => -3.28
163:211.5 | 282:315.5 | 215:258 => 1.50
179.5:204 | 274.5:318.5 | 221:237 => -0.21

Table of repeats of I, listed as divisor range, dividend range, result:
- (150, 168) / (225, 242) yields 0.92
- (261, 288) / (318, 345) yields 1.39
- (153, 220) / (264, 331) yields 0.82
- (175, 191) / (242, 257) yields 0.81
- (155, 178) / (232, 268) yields 0.78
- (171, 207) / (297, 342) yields 0.93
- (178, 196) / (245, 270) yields 0.71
